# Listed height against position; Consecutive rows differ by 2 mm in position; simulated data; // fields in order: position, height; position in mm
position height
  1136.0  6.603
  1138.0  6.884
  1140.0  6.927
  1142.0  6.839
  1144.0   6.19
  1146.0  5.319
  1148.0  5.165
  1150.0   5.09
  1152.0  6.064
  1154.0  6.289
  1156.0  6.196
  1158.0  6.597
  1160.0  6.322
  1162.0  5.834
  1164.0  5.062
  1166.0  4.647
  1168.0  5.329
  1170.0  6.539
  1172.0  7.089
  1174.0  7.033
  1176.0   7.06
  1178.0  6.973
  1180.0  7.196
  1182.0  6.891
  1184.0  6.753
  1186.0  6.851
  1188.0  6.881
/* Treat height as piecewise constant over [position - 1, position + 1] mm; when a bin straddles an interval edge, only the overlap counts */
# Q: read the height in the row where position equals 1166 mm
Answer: 4.647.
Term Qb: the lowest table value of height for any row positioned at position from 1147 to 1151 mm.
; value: 5.09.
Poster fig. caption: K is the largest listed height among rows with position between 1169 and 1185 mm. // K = 7.196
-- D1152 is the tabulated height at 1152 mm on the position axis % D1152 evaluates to 6.064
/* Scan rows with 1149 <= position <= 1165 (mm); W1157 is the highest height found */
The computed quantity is 6.597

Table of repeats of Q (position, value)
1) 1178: 6.973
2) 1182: 6.891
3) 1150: 5.09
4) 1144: 6.19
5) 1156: 6.196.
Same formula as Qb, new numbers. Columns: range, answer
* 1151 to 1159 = 6.064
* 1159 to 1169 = 4.647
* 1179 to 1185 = 6.753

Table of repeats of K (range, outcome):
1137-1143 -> 6.927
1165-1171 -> 6.539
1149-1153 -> 6.064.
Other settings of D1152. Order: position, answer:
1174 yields 7.033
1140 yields 6.927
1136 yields 6.603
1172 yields 7.089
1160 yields 6.322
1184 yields 6.753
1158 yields 6.597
